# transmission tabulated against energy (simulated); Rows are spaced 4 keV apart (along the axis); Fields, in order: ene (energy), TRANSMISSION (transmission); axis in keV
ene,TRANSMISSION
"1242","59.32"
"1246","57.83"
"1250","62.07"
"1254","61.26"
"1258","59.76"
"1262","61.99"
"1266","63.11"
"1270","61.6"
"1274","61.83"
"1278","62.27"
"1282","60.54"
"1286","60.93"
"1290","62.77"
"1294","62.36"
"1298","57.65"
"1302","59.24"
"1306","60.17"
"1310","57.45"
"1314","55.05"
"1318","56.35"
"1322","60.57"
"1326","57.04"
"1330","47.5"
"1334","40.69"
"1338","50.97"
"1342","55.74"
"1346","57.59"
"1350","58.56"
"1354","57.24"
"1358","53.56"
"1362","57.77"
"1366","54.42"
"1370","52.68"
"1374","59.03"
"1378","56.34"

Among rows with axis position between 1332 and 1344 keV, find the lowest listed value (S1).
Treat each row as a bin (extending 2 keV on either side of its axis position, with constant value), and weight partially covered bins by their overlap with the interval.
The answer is 40.69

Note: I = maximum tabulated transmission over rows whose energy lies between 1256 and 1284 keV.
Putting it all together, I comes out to 63.11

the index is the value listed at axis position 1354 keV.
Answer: 57.24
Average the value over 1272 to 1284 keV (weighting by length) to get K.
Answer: 61.5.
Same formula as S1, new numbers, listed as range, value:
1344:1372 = 52.68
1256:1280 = 59.76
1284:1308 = 57.65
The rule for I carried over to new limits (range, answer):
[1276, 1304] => 62.77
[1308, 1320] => 57.45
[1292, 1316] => 62.36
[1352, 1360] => 57.24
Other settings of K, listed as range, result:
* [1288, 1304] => 60.5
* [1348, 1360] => 56.5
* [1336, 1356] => 56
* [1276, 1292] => 61.6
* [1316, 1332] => 55.4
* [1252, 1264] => 61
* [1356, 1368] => 55.2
